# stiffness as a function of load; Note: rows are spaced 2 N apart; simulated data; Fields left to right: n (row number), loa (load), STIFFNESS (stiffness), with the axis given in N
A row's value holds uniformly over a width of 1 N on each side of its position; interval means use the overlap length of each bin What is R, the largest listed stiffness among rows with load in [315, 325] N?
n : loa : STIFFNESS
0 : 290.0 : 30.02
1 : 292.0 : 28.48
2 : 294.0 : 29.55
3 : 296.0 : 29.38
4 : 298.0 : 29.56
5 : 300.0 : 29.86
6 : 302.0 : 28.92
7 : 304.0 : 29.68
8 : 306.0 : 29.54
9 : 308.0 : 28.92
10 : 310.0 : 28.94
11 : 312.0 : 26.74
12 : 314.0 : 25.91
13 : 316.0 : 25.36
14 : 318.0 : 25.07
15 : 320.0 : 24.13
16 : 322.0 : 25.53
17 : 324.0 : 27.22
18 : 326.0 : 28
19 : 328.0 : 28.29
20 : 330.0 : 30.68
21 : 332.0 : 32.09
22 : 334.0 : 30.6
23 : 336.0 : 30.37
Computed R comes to 27.22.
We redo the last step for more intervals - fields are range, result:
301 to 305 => 29.68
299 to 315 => 29.86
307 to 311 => 28.94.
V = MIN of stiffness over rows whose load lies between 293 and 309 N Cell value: 28.92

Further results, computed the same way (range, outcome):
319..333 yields 24.13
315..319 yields 25.07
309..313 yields 26.74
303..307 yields 29.54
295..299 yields 29.38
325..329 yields 28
